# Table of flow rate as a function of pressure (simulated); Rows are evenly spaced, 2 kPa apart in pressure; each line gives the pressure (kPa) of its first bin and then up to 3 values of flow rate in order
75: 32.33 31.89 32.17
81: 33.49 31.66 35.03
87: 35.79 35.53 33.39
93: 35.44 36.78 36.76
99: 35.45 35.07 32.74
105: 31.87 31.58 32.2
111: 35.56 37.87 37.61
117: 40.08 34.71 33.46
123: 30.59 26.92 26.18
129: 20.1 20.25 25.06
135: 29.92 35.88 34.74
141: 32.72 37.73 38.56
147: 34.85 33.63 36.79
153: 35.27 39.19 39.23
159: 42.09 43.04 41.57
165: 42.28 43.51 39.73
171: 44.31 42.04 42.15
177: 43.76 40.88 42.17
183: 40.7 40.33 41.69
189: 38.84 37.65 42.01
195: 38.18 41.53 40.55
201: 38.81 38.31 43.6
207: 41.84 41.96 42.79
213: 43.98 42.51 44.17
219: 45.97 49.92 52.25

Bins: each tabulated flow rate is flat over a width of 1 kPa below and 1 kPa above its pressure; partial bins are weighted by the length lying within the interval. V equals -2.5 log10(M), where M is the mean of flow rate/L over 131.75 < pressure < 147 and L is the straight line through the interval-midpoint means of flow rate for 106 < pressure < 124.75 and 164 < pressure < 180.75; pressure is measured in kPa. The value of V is 0.14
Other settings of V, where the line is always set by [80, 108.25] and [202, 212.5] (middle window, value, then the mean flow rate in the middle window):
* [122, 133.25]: 0.418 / 24.8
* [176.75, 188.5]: -0.031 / 41.3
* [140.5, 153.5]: 0.060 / 35.8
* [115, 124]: 0.029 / 35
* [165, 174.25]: -0.082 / 42.4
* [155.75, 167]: -0.080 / 41.8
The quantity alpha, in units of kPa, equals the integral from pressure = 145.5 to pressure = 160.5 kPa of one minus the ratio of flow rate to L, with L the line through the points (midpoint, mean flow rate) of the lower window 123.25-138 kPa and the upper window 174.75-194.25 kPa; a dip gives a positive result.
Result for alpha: -2.3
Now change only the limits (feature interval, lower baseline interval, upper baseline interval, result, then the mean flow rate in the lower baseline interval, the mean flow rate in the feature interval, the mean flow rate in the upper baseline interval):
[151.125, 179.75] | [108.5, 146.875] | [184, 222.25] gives -3.23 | 32.2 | 41.2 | 41.9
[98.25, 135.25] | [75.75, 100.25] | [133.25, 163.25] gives 4.16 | 34.4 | 31.4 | 36.6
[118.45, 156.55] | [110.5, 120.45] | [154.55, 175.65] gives 7.05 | 37.1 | 32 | 41.8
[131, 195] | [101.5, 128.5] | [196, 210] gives -1.86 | 33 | 38.5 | 40.9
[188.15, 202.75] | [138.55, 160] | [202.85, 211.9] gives 0.48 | 36.9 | 39.6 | 42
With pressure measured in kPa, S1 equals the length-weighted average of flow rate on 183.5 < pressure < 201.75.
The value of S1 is 40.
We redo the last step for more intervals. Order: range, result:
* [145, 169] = 39.2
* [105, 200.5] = 36.8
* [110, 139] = 31.1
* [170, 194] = 41.4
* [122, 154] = 31.2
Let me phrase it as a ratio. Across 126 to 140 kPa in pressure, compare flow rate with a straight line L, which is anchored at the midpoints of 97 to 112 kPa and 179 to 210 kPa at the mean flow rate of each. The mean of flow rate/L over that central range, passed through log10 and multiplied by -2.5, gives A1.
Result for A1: 0.292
